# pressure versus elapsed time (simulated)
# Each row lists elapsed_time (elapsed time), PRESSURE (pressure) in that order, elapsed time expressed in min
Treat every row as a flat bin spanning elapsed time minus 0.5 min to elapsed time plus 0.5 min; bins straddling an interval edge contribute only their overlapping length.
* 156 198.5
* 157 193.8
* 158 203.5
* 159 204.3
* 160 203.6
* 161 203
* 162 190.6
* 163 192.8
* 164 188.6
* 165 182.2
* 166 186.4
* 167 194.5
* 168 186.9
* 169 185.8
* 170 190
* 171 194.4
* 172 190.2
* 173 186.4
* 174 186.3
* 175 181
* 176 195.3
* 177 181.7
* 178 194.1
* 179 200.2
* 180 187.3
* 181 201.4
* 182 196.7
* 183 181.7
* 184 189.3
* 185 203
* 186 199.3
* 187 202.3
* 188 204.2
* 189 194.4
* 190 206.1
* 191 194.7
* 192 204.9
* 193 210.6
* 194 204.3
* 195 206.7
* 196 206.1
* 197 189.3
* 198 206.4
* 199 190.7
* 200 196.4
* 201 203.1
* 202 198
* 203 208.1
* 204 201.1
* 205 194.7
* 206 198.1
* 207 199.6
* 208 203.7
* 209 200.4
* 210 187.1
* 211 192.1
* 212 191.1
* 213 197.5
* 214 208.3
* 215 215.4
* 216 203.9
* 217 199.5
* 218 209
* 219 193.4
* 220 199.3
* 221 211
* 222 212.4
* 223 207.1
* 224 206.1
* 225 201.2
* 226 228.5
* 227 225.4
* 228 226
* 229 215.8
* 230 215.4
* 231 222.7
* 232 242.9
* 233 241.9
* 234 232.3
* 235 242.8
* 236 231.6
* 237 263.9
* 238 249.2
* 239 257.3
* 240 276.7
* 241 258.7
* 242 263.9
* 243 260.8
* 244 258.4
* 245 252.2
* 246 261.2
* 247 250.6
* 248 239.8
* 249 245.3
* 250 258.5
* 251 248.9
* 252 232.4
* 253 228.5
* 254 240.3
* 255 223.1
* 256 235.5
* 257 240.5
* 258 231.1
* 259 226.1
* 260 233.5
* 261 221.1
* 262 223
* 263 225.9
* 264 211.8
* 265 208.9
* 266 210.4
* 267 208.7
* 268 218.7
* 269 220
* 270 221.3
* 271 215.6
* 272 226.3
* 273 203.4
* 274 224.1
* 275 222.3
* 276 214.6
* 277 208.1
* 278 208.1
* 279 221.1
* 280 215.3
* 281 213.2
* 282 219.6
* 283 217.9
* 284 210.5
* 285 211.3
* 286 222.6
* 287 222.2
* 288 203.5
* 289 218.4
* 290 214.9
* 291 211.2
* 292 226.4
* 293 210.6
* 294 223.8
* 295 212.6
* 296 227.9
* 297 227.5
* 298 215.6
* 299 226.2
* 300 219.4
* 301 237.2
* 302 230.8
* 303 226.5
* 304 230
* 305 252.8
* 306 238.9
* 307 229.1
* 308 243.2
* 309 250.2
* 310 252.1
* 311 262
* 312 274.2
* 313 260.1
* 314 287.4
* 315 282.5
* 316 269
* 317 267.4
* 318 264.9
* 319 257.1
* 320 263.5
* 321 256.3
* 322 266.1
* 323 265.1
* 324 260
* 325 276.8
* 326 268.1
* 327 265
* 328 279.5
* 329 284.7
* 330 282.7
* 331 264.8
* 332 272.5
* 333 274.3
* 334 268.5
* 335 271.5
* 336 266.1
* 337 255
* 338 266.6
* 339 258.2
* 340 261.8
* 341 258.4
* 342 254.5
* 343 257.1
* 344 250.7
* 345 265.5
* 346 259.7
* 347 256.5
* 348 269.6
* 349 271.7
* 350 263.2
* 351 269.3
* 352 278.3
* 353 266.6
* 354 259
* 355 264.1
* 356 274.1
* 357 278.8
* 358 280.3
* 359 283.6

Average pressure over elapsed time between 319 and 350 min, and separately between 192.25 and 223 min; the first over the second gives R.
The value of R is 1.32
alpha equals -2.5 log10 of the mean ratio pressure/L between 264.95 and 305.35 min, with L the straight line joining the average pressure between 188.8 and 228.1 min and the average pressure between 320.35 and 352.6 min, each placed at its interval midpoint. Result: 0.103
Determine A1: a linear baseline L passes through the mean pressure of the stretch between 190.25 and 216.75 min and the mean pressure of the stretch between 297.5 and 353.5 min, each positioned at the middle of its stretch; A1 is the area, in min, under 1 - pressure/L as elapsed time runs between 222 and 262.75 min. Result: -3.4 min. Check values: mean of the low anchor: 201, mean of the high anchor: 259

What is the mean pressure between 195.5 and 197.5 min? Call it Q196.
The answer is 198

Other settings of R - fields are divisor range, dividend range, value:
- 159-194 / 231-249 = 1.29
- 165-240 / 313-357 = 1.30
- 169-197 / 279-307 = 1.13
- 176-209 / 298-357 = 1.31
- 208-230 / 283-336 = 1.20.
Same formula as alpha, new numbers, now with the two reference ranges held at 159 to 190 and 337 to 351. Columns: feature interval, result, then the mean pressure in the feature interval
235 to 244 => -0.17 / 257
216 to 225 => 0.04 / 204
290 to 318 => 0.02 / 241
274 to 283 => 0.09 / 216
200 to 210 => 0.03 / 200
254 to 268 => 0.02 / 224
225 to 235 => -0.06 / 227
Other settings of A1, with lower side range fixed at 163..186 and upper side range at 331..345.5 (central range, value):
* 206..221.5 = 0.5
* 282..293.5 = 1.2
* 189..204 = -0.1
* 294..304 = 0.8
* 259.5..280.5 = 1.4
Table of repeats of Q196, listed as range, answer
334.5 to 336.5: 269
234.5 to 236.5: 237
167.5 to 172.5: 189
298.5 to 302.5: 228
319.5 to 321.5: 260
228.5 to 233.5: 228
